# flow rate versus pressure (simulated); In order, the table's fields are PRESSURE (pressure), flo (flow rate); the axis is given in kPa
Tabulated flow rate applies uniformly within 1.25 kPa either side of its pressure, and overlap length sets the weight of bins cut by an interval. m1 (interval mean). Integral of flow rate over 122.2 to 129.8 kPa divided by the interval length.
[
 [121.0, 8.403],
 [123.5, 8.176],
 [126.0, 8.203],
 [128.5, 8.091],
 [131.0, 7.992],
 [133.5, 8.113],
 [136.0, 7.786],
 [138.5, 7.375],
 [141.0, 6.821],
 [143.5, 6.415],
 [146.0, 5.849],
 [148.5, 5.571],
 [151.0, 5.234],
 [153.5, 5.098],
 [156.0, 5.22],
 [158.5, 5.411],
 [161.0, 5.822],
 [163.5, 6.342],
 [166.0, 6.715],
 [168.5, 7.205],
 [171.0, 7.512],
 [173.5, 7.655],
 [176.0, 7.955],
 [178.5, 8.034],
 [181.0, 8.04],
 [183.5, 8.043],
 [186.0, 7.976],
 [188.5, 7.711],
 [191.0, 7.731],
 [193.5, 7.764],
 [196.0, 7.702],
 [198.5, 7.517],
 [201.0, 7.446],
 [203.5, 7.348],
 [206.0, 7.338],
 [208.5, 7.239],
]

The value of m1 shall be 8.16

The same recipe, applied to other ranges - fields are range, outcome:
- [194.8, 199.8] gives 7.61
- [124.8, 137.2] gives 8.04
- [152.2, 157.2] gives 5.16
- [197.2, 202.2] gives 7.48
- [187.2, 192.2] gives 7.72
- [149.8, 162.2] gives 5.36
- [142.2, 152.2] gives 5.78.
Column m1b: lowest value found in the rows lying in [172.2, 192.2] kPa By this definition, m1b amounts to 7.655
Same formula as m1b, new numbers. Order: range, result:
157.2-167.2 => 5.411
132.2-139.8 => 7.375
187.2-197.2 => 7.702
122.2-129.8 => 8.091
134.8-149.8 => 5.571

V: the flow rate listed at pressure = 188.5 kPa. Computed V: 7.711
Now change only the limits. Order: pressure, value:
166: 6.715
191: 7.731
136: 7.786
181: 8.04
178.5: 8.034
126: 8.203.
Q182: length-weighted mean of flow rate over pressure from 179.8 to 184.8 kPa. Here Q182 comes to 8.04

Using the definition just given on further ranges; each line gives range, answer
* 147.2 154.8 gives 5.3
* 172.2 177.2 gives 7.8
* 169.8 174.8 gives 7.59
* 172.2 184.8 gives 7.94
